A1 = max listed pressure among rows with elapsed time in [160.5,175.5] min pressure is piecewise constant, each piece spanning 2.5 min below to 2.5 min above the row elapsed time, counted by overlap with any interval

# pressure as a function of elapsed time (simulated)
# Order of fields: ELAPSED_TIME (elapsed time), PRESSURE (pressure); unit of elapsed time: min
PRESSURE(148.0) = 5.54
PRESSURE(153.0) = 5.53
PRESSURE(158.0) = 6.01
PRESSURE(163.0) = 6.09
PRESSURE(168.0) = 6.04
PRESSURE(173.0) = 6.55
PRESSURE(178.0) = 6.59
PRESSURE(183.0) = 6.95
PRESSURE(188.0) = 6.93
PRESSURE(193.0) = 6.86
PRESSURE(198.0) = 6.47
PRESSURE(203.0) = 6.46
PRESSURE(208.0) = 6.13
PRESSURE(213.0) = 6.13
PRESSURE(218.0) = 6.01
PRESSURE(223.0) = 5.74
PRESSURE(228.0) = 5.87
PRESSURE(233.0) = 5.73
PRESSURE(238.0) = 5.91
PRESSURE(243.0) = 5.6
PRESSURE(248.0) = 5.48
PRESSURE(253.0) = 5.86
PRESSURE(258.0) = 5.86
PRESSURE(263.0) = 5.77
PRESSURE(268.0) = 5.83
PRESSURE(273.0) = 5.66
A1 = 6.55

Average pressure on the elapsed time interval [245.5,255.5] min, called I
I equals 5.67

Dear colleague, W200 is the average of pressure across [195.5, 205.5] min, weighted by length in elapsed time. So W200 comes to 6.47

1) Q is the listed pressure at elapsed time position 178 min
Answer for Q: 6.59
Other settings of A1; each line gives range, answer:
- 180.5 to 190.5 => 6.95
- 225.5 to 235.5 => 5.87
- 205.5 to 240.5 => 6.13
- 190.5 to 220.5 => 6.86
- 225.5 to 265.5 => 5.91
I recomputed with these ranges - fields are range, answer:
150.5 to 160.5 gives 5.77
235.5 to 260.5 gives 5.74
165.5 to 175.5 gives 6.29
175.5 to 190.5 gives 6.82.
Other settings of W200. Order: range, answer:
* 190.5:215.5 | 6.41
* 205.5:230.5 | 5.98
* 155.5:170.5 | 6.05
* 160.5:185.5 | 6.44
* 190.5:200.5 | 6.67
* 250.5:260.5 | 5.86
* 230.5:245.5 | 5.75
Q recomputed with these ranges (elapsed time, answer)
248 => 5.48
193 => 6.86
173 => 6.55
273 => 5.66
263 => 5.77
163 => 6.09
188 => 6.93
